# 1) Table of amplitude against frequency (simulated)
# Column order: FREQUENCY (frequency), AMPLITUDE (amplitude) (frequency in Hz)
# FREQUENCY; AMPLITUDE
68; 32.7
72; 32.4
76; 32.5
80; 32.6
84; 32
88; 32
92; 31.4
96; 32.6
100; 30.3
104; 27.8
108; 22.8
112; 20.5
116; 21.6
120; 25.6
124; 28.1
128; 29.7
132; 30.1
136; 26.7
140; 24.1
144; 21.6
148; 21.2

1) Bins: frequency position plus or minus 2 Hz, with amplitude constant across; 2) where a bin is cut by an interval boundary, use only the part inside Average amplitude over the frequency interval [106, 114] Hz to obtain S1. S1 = 21.6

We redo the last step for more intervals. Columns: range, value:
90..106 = 30.5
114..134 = 27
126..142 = 27.6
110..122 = 22.6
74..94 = 32.1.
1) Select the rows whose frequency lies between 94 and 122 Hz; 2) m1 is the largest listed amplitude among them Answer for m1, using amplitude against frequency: 32.6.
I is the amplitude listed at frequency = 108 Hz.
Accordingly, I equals 22.8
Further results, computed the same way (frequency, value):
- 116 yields 21.6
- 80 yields 32.6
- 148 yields 21.2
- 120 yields 25.6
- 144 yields 21.6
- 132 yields 30.1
